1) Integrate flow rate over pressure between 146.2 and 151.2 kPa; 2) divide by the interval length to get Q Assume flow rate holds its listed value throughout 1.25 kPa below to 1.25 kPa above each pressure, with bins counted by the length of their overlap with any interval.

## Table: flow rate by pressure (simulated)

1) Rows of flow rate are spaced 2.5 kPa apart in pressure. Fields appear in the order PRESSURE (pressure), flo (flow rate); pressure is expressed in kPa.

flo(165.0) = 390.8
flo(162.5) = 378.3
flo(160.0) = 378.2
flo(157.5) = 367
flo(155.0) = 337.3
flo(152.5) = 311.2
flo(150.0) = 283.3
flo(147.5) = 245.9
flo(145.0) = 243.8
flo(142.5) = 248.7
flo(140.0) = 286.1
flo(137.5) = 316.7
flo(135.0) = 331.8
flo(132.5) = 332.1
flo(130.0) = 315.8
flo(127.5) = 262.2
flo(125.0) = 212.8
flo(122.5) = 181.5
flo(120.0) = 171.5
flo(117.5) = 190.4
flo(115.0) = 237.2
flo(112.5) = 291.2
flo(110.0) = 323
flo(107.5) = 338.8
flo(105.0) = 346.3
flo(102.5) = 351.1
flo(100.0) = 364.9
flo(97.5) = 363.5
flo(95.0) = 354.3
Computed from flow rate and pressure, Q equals 264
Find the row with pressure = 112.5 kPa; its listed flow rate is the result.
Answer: 291.2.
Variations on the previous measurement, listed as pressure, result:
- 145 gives 243.8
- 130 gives 315.8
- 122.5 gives 181.5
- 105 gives 346.3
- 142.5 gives 248.7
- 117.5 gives 190.4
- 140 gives 286.1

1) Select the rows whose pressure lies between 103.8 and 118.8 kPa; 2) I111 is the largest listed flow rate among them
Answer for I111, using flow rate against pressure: 346.3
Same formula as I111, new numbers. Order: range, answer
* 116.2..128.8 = 262.2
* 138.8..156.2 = 337.3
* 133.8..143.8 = 331.8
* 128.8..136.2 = 332.1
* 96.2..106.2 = 364.9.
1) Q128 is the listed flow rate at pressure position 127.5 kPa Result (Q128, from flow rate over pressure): 262.2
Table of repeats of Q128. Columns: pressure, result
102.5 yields 351.1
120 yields 171.5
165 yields 390.8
